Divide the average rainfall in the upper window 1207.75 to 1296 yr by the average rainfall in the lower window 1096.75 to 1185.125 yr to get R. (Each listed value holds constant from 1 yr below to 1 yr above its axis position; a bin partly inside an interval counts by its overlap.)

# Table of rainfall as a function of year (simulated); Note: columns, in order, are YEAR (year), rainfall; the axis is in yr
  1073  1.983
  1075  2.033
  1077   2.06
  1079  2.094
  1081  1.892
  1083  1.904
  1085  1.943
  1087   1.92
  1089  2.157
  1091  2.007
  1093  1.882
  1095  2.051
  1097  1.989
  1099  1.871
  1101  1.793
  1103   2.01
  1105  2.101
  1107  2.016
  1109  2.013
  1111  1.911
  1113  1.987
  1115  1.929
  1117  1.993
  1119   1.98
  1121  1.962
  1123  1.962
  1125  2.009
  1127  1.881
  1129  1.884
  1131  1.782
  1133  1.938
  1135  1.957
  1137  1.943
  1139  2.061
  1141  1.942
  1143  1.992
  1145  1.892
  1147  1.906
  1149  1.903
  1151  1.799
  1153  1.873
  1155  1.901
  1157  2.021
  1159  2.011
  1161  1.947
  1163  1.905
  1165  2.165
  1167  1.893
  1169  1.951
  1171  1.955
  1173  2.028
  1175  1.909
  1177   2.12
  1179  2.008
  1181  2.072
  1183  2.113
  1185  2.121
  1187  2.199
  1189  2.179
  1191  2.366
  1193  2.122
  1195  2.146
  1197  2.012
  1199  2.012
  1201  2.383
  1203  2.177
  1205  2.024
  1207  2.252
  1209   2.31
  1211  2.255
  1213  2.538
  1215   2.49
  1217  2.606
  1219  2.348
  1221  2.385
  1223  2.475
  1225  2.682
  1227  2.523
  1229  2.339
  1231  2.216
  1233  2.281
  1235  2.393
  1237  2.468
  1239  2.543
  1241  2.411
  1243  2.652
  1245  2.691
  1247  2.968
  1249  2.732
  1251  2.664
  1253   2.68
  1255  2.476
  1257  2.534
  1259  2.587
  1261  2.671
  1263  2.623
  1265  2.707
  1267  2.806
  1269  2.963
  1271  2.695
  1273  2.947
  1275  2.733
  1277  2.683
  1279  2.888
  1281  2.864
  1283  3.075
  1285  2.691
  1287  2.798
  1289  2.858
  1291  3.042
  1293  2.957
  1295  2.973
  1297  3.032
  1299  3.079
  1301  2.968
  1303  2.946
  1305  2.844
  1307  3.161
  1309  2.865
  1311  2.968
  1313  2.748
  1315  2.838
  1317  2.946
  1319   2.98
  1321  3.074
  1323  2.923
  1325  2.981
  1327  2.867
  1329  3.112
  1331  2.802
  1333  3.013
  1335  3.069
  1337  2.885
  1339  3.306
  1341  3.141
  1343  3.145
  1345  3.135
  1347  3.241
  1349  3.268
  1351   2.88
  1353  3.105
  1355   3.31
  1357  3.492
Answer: 1.35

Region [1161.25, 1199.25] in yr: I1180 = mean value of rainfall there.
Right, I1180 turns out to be 2.07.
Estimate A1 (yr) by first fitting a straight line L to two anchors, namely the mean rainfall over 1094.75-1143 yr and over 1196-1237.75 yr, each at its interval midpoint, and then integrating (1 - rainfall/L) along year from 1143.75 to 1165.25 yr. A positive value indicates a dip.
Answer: 1.7 yr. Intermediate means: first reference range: 1.96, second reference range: 2.34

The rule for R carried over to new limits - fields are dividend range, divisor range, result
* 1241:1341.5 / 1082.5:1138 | 1.46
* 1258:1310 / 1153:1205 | 1.39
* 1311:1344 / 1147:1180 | 1.52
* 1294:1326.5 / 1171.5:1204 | 1.39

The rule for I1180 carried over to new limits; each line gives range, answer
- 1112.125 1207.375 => 2.01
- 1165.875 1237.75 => 2.23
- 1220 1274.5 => 2.6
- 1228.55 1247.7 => 2.49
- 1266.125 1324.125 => 2.91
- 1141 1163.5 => 1.92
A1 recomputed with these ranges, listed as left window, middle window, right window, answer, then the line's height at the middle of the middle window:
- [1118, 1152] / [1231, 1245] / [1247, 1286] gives 0.6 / 2.57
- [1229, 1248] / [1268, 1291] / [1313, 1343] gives -1.0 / 2.73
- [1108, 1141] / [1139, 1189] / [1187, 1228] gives 3.1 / 2.12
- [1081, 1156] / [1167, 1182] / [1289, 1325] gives 1.7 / 2.25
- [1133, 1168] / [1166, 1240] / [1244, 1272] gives 2.4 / 2.31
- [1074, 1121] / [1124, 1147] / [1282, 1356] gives 2.4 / 2.15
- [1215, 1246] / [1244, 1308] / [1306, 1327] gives -2.4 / 2.72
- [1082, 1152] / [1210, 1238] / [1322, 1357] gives 0.7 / 2.49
